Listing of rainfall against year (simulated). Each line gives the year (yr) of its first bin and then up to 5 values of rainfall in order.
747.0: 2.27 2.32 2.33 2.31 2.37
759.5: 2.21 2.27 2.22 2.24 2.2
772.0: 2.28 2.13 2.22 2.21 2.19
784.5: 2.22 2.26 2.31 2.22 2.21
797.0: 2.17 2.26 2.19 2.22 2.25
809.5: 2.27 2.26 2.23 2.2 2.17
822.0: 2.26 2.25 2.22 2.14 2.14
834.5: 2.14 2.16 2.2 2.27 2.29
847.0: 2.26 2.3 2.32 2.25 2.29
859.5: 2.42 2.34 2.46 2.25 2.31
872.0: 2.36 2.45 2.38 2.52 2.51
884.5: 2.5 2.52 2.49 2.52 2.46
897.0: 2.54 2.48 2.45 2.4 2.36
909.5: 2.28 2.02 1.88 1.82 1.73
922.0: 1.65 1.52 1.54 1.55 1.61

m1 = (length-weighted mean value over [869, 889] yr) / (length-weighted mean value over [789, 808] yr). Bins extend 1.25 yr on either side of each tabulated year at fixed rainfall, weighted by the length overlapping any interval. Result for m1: 1.10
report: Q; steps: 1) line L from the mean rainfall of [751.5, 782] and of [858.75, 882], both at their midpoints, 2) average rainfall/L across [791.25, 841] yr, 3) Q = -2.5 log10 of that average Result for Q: 0.05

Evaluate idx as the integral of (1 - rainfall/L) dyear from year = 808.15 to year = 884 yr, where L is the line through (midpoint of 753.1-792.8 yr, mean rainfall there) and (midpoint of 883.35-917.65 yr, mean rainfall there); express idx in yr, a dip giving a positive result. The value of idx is 0.4 yr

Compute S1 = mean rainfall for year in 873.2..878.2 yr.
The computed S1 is 2.41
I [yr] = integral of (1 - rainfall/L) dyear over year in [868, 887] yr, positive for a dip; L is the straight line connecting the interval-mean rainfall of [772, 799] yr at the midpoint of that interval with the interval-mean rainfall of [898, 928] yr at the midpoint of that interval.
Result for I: -3.3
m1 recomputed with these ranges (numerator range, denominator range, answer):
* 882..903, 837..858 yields 1.10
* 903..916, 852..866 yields 0.93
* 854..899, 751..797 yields 1.08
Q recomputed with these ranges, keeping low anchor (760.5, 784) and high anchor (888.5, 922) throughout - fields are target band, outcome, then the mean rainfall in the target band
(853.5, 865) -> -0.055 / 2.35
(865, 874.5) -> -0.049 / 2.34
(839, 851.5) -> -0.020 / 2.27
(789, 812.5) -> -0.005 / 2.23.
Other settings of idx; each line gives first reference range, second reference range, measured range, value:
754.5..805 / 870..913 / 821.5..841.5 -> 1.1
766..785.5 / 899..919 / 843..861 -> -0.9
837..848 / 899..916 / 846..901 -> -3.9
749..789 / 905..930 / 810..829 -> -1.0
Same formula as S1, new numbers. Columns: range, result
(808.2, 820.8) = 2.23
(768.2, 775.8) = 2.2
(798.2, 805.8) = 2.22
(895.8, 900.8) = 2.51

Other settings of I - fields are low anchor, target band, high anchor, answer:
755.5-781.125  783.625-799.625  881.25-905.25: 0.3 yr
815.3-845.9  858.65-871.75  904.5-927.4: -1.7 yr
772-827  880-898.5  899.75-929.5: -4.4 yr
